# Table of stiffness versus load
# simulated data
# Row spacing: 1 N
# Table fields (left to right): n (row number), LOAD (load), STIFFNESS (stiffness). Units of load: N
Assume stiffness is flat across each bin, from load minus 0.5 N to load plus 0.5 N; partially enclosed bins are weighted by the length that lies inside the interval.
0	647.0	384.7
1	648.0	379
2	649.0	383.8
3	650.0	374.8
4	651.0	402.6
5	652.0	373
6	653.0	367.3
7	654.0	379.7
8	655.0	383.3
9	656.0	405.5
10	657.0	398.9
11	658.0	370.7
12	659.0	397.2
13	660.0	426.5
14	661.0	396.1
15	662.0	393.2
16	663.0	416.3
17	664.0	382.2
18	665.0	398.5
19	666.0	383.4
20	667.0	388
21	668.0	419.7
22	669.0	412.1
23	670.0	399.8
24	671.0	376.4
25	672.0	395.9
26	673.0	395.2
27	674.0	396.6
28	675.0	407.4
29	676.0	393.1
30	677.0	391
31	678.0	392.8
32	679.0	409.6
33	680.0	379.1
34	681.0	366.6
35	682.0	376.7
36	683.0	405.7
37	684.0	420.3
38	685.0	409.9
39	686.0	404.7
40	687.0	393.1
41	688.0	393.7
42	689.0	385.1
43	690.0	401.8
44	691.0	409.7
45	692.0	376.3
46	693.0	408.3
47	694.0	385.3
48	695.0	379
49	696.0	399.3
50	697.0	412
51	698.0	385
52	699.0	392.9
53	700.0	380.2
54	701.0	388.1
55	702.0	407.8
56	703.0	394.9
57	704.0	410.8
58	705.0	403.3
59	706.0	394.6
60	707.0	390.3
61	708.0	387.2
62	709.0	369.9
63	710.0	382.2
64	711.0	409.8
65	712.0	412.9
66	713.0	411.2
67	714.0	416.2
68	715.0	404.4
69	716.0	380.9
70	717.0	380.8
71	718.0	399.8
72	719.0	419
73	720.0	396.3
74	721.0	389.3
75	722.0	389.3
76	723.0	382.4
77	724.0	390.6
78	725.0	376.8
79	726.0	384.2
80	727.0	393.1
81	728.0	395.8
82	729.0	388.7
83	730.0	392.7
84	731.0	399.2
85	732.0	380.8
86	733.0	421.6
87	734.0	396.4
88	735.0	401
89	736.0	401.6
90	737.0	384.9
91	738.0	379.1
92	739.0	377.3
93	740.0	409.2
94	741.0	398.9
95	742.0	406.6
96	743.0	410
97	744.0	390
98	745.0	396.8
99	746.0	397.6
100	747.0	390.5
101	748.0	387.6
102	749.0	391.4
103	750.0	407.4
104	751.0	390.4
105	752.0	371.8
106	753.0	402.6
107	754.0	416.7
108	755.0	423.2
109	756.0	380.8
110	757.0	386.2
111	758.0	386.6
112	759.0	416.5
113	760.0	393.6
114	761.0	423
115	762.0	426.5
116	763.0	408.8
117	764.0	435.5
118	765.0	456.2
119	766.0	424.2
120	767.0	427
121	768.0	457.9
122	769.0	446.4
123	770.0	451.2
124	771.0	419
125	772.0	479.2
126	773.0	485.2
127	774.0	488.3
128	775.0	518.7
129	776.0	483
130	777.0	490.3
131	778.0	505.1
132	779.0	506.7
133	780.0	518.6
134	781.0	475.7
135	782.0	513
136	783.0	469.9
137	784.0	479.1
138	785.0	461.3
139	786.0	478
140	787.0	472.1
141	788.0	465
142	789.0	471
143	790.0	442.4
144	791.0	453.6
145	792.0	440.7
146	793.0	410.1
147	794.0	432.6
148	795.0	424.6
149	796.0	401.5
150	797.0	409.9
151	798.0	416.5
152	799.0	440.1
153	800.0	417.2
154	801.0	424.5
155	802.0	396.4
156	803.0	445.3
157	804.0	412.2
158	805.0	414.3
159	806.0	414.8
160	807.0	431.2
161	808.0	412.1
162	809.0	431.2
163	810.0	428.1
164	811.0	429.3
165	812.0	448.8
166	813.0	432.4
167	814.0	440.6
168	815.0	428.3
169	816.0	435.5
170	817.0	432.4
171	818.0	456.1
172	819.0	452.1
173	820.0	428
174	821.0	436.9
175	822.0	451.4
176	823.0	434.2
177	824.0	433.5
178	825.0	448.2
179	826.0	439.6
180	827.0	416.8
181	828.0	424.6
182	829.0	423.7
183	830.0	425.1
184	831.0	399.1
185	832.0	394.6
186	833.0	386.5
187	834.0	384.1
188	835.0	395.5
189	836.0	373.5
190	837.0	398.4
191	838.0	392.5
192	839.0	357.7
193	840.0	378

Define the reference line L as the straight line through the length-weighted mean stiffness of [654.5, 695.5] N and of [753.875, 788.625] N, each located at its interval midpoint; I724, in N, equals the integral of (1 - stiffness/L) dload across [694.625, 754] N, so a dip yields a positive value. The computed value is 4.2 N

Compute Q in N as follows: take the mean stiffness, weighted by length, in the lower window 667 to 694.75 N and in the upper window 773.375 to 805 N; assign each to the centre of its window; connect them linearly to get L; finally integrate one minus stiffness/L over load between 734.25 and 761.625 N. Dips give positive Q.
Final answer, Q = 2.3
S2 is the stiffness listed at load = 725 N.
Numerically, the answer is 376.8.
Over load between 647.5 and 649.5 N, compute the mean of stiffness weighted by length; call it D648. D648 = 381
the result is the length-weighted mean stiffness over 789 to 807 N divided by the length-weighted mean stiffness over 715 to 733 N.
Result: 1.08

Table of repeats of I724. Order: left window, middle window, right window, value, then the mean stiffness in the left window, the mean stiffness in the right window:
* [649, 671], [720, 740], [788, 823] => 1.0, 393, 431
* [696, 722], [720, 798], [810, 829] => -1.8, 397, 437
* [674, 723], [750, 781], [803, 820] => -1.7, 396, 432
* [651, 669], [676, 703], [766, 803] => 0.9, 394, 457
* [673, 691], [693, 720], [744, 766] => 0.2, 396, 404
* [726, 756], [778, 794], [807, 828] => -2.0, 396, 435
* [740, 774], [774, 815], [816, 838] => -3.0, 416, 420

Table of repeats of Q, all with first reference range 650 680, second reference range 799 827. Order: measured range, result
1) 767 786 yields -2.5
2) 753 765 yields 0.2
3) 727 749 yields 0.9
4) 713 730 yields 0.6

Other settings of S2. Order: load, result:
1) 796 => 401.5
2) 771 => 419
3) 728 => 395.8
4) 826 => 439.6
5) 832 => 394.6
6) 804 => 412.2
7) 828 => 424.6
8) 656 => 405.5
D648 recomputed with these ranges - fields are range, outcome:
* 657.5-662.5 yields 397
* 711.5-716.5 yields 405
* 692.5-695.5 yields 391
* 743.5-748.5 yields 392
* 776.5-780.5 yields 505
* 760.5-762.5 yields 425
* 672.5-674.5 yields 396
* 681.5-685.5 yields 403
